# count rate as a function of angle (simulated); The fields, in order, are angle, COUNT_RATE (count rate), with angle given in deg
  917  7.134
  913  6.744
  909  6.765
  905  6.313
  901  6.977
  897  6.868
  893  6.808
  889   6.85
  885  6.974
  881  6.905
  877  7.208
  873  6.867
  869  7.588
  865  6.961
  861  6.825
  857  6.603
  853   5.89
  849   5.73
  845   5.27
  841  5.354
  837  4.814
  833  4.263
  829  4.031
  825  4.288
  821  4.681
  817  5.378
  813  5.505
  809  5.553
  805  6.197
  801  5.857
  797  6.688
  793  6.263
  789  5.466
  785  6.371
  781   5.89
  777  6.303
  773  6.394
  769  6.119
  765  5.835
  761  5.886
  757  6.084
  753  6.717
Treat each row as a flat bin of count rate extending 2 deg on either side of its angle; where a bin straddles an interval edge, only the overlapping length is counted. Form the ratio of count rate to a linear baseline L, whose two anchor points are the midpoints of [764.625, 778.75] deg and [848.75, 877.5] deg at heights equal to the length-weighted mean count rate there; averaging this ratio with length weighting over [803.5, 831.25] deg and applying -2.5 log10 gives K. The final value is 0.265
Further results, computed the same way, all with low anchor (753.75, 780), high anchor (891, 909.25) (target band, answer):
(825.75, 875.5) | 0.12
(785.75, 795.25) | 0.05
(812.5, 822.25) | 0.22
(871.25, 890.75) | -0.05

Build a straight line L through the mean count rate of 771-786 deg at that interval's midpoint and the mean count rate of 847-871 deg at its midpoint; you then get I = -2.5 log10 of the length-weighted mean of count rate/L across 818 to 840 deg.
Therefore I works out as 0.39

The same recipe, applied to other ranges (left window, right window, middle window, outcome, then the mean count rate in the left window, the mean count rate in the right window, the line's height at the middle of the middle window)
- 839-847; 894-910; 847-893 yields -0.137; 5.31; 6.73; 5.96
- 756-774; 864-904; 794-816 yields 0.072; 6.04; 6.98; 6.36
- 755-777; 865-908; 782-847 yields 0.190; 6.09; 6.93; 6.43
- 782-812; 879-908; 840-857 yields 0.135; 6.03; 6.81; 6.45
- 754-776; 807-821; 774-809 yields -0.074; 6.1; 5.36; 5.7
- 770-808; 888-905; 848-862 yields 0.050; 6.14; 6.81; 6.55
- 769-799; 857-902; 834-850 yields 0.269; 6.19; 6.97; 6.66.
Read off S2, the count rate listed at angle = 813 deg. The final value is 5.505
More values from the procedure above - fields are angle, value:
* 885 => 6.974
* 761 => 5.886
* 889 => 6.85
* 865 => 6.961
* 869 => 7.588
